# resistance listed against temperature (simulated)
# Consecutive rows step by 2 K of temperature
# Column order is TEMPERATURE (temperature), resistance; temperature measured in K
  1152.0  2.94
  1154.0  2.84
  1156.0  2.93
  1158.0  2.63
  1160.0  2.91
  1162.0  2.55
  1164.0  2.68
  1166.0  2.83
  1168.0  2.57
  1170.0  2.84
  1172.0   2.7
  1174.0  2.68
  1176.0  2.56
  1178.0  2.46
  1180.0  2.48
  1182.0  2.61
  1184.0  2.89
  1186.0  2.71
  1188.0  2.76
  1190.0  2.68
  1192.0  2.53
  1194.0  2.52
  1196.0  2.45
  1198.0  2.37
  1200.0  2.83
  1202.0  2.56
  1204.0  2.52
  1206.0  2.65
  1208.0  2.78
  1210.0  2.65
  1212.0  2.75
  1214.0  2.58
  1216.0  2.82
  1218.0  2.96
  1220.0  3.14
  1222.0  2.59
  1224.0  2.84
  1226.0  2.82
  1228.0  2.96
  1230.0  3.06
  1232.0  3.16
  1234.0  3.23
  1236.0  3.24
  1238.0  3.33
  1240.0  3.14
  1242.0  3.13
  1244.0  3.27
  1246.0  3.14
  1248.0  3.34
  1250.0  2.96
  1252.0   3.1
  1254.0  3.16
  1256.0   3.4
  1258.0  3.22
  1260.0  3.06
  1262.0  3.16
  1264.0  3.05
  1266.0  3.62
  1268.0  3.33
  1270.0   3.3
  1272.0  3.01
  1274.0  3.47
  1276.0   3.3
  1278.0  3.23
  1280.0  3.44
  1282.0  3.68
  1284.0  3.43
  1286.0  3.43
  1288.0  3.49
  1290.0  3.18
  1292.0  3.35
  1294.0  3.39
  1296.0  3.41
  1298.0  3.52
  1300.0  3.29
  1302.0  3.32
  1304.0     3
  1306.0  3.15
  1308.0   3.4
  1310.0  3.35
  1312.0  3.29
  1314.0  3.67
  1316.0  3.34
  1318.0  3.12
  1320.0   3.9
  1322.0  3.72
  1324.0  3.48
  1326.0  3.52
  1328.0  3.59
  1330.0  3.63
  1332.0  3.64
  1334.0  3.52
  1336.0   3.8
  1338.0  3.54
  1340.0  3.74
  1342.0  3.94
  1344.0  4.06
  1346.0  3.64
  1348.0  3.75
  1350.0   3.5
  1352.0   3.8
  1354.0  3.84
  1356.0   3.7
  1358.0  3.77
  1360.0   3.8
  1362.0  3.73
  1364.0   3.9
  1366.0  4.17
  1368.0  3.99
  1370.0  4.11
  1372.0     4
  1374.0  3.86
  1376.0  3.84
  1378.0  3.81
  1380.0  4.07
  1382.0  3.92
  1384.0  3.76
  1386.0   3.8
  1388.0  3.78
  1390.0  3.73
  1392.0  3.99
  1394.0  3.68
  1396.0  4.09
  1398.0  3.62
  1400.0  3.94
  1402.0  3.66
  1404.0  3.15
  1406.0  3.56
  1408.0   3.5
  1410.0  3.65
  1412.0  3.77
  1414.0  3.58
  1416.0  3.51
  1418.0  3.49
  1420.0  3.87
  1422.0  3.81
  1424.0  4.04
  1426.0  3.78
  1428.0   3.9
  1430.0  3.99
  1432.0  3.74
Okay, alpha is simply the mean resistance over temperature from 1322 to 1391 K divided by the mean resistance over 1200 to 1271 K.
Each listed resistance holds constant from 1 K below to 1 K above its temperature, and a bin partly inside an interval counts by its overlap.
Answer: 1.3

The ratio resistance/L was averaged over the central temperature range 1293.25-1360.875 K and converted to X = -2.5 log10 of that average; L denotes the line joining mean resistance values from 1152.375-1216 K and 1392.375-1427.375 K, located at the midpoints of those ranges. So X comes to -0.08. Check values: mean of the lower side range 2.67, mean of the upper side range 3.7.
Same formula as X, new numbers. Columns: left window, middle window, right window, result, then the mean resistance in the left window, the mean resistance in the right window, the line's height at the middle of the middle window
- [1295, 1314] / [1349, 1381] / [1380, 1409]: -0.077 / 3.32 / 3.74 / 3.6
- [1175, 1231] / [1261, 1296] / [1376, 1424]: -0.085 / 2.7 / 3.74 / 3.1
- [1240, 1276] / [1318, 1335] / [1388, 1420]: -0.051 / 3.22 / 3.67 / 3.43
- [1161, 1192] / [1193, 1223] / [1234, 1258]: 0.090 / 2.66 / 3.2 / 2.91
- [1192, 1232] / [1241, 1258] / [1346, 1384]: -0.063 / 2.73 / 3.86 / 3.01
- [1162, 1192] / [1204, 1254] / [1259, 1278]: 0.009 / 2.67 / 3.25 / 3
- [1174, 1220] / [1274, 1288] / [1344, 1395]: -0.064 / 2.65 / 3.84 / 3.23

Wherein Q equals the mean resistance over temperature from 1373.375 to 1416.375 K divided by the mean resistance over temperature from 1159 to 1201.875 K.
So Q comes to 1.41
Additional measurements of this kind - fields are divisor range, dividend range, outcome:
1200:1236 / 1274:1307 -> 1.18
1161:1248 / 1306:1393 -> 1.33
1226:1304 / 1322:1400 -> 1.16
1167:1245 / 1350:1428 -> 1.36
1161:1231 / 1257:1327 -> 1.25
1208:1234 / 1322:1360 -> 1.29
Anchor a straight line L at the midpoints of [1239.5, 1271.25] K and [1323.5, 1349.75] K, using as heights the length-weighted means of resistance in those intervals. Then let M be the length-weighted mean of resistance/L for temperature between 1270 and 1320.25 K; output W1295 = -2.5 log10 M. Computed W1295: 0.026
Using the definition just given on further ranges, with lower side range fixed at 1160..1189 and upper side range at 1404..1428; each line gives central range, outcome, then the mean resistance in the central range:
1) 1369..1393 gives -0.11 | 3.89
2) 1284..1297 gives -0.07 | 3.38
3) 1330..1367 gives -0.11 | 3.77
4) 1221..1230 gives 0.02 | 2.83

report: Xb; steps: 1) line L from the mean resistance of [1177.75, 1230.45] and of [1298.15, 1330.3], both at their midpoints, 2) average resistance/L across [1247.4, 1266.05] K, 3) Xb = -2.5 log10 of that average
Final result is -0.05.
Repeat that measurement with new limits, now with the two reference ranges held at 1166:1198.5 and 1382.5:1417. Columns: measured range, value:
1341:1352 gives -0.10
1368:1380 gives -0.11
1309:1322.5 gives -0.06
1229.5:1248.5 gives -0.11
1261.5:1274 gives -0.08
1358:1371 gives -0.12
